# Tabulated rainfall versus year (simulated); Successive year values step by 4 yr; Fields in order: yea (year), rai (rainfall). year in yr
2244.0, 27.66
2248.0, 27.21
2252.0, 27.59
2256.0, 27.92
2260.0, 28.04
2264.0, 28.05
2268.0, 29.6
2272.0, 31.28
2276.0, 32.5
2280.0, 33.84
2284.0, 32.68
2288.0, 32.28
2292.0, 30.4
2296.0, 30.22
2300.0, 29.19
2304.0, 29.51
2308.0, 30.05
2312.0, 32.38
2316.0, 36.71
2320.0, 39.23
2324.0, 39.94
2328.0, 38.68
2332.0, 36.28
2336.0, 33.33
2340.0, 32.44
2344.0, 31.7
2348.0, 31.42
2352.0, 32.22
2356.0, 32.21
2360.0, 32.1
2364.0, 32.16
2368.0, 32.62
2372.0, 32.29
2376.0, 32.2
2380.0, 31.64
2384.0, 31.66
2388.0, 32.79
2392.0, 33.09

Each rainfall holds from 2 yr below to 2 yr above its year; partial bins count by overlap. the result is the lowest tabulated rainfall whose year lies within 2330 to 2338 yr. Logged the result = 33.33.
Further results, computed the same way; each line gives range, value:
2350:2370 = 32.1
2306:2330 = 30.05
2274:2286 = 32.5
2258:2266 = 28.04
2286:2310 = 29.19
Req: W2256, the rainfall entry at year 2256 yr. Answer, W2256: 27.92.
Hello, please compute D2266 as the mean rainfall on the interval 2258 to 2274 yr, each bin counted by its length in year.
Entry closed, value 29.2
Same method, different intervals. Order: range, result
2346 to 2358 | 31.9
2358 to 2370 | 32.3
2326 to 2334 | 37.5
